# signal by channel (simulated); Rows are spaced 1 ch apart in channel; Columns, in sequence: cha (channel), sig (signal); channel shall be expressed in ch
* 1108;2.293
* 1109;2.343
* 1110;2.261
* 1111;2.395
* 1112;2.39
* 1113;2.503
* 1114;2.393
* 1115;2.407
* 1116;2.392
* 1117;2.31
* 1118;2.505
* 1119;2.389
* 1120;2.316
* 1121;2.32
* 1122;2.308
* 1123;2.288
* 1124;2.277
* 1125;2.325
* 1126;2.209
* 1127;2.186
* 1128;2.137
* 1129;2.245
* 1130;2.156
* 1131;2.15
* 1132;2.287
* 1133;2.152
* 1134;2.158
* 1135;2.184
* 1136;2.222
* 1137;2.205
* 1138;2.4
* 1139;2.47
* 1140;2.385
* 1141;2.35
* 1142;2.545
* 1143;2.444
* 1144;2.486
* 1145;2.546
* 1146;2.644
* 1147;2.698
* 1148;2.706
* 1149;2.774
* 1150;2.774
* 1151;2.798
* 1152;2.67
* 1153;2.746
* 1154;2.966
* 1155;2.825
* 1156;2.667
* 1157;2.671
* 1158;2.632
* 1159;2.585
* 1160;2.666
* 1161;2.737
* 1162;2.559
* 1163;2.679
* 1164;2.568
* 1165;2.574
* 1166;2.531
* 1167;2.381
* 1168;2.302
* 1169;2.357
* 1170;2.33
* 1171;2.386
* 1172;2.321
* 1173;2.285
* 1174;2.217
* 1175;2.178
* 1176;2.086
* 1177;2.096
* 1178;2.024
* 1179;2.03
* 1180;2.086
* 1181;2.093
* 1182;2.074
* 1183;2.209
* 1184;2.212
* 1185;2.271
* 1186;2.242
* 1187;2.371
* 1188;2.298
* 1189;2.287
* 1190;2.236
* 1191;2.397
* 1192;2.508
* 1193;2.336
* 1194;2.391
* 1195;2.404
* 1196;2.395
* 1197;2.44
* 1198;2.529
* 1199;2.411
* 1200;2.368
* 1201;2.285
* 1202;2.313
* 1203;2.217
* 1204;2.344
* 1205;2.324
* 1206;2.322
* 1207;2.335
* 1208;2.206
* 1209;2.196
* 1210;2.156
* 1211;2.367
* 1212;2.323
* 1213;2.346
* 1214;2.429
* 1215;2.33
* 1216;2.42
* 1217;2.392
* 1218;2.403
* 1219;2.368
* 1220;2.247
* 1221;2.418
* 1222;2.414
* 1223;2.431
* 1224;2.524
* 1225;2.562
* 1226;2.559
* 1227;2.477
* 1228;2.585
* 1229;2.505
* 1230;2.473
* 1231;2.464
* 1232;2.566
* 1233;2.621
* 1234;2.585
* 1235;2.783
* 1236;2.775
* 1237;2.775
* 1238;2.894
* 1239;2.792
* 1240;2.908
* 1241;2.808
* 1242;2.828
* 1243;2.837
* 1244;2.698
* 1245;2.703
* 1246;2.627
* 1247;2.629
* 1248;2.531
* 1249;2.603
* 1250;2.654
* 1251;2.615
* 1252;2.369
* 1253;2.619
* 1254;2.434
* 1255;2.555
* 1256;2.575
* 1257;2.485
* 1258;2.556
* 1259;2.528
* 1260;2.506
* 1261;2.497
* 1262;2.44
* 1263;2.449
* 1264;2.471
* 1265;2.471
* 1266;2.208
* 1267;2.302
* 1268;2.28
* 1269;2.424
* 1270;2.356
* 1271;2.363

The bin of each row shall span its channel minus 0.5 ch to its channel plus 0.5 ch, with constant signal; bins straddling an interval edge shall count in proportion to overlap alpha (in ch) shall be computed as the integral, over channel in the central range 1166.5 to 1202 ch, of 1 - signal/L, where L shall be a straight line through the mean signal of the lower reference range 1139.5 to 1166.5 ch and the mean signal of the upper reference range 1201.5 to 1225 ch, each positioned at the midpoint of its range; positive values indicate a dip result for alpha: 2.9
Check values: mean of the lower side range 2.64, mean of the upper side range 2.34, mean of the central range 2.28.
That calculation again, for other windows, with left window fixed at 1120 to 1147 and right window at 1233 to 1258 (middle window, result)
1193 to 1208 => 1.0 ch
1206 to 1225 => 1.6 ch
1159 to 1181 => 0.7 ch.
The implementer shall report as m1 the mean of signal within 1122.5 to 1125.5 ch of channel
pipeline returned 2.3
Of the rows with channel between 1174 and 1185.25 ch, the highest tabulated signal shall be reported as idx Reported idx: 2.271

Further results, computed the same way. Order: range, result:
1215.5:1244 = 2.908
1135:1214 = 2.966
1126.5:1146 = 2.644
